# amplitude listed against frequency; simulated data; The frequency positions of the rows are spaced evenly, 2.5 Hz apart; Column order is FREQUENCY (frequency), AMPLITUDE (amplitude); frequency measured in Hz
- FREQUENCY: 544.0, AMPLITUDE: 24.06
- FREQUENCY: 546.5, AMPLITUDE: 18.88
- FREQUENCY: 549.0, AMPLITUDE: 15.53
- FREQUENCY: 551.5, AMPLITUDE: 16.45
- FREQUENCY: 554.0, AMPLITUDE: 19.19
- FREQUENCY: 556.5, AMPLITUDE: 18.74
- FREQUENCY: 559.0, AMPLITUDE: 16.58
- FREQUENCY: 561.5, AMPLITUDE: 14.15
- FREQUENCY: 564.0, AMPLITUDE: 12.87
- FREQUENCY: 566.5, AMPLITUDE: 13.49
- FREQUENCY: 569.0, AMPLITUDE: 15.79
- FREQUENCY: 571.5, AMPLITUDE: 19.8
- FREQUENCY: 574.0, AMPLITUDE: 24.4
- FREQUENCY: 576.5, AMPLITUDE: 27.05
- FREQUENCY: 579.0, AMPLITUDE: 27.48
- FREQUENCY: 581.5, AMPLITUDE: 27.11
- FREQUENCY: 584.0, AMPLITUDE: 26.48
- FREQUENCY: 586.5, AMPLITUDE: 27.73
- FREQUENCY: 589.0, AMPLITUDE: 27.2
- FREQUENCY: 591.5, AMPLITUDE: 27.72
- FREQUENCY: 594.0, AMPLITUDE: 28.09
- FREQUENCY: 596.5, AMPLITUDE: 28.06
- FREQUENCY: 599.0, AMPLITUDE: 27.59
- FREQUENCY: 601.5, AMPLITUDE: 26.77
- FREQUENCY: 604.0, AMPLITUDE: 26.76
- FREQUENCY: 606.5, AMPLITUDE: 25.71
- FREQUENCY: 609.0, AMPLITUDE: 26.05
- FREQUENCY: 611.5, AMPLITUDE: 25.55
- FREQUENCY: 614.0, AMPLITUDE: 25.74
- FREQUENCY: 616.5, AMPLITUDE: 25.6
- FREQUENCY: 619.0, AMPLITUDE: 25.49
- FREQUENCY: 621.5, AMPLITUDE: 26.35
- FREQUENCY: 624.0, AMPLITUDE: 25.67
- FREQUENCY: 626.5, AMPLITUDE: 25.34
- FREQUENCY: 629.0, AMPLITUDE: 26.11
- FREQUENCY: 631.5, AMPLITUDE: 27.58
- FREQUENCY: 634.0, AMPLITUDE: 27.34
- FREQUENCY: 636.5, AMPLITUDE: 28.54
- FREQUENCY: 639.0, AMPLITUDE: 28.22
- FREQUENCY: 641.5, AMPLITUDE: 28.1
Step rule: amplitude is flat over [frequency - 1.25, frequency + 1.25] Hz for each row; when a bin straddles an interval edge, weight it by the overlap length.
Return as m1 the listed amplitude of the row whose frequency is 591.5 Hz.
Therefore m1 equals 27.72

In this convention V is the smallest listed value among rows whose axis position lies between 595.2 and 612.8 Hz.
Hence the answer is 25.55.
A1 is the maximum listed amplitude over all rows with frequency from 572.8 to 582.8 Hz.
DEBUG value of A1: 27.48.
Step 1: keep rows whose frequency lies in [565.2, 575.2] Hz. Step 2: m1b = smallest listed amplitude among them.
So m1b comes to 13.49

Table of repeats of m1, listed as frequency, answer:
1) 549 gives 15.53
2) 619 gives 25.49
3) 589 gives 27.2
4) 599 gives 27.59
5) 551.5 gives 16.45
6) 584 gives 26.48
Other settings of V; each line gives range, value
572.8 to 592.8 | 24.4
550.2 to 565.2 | 12.87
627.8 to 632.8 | 26.11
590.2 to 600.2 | 27.59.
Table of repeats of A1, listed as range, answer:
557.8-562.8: 16.58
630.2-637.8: 28.54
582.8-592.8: 27.73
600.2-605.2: 26.77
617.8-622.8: 26.35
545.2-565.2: 19.19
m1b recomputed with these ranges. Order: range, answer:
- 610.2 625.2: 25.49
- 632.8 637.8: 27.34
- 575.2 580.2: 27.05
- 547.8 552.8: 15.53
